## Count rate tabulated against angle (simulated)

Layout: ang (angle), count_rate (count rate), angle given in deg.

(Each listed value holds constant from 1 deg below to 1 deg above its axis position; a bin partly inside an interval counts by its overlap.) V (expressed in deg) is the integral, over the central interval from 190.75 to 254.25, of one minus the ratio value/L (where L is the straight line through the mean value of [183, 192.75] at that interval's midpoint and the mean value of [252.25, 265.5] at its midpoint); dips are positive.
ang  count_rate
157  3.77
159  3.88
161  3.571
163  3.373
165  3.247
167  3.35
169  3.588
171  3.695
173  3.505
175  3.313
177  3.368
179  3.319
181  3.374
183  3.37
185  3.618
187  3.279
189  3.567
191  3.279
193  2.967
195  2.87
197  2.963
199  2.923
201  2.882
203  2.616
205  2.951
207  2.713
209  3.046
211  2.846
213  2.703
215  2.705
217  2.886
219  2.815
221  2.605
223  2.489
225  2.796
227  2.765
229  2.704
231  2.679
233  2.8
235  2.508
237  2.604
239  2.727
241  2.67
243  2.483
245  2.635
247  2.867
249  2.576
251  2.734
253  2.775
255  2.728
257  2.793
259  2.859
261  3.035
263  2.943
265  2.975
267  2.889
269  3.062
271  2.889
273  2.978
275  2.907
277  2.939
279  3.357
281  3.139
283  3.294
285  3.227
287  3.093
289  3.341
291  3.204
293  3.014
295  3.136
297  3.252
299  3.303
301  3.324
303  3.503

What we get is 7.6 deg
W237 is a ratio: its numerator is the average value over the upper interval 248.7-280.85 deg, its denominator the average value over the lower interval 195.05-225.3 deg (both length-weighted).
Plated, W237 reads 1.0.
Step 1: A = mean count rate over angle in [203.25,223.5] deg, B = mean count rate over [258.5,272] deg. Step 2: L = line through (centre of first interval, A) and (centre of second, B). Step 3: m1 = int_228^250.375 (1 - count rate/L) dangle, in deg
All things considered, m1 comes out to 1.59 deg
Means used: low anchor 2.78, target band 2.66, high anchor 2.95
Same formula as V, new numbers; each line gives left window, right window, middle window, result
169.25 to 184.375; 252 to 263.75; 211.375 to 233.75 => 2.74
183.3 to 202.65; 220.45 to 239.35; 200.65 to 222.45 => 0.85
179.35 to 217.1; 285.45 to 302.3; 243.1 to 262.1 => 2.26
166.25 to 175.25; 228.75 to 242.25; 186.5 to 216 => 1.57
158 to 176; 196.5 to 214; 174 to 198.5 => -0.73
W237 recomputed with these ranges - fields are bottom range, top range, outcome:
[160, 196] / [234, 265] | 0.81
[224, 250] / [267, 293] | 1.16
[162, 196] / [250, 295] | 0.90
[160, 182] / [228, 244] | 0.77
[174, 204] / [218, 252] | 0.84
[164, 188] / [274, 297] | 0.92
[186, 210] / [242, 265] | 0.92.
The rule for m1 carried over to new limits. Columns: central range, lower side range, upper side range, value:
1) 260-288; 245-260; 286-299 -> -0.6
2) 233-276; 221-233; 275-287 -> 2.0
